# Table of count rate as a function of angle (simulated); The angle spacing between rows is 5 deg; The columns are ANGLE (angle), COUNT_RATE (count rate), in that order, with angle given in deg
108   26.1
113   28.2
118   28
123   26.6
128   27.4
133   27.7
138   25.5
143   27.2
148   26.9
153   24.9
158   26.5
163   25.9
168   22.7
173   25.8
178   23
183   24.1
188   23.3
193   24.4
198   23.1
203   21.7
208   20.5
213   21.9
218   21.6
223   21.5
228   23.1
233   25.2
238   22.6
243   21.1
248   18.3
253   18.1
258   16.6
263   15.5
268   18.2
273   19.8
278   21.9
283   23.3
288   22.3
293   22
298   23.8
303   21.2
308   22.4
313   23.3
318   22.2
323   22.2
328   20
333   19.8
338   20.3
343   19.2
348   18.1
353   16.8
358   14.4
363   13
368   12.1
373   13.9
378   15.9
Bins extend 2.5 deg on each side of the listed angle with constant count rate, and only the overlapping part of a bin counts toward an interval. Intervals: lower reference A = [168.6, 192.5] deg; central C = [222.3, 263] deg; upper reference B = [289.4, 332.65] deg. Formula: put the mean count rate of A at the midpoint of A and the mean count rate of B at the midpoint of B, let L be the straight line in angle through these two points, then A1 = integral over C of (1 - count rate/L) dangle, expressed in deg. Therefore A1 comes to 4.6 deg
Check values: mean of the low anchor 24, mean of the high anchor 22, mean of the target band 20.5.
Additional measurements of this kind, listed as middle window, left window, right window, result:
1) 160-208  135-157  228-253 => 1.4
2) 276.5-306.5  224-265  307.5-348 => -2.7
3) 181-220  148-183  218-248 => 1.6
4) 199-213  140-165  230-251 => 1.2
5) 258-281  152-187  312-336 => 3.9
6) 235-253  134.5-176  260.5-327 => 2.0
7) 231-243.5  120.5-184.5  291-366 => -0.1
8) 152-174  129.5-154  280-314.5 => 0.8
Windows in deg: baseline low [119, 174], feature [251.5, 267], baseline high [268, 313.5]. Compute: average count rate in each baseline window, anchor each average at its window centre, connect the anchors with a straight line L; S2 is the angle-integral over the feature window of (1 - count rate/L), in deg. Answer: 4.1 deg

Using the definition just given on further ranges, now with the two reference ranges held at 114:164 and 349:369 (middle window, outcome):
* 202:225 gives 1.2 deg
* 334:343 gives -2.4 deg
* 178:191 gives 0.3 deg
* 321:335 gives -3.8 deg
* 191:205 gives 0.2 deg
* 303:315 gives -3.6 deg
